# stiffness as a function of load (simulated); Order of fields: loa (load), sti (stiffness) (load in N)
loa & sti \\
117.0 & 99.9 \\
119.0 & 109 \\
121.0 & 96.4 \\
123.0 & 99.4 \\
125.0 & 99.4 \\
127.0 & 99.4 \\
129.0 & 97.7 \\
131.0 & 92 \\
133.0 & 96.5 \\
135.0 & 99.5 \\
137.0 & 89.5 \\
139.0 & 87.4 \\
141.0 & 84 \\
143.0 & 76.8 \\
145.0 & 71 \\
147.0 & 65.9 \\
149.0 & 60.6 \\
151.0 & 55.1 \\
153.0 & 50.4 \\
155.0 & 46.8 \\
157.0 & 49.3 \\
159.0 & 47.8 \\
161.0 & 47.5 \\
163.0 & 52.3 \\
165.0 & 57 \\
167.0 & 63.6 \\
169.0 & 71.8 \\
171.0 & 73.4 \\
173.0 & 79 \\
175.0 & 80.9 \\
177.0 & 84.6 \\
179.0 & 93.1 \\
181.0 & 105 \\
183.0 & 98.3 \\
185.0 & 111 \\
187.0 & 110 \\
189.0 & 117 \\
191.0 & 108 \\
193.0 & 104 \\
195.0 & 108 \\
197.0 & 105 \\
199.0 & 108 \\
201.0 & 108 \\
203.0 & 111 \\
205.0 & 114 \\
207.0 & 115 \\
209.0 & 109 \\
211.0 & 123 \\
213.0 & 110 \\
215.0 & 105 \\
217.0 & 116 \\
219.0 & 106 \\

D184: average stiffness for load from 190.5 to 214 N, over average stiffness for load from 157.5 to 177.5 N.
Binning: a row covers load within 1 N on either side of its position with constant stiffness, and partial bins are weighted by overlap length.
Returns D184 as 1.70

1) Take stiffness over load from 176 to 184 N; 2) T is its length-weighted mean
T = 95.2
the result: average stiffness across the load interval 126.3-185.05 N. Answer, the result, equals 75.6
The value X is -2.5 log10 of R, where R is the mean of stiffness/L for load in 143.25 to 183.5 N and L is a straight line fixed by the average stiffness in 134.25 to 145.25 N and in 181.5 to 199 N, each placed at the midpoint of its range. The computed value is 0.387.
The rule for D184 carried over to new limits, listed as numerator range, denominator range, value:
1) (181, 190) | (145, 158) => 1.94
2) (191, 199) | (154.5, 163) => 2.19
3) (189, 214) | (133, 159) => 1.58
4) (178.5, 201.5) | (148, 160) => 2.06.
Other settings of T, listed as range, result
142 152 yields 65.9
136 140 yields 88.5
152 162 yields 48.4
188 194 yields 110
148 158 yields 52.4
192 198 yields 106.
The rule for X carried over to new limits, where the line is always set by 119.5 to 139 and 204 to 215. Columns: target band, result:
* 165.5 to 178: 0.373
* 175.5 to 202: 0.050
